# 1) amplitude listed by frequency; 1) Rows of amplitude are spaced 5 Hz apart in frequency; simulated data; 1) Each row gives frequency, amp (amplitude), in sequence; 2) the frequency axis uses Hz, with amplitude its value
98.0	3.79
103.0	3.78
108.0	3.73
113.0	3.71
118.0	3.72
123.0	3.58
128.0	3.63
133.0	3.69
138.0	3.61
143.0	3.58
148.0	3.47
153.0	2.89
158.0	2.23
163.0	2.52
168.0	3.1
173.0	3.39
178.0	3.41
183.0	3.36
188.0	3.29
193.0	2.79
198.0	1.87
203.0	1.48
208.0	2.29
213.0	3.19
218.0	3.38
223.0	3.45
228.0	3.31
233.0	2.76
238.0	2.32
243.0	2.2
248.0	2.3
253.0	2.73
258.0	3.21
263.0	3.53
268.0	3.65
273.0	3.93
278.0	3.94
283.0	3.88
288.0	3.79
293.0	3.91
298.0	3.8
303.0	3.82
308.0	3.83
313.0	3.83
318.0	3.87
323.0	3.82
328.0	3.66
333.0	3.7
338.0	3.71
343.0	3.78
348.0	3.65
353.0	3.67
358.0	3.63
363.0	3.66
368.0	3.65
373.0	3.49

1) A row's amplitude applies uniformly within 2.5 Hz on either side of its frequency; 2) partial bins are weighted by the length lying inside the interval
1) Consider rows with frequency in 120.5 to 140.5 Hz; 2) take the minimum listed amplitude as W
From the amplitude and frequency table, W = 3.58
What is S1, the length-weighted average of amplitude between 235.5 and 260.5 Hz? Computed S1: 2.55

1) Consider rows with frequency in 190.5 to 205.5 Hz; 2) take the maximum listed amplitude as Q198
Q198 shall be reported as 2.79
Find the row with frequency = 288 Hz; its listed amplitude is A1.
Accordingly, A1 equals 3.79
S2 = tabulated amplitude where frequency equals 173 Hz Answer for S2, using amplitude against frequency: 3.39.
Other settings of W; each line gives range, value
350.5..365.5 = 3.63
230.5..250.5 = 2.2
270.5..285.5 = 3.88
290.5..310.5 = 3.8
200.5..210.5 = 1.48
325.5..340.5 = 3.66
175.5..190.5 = 3.29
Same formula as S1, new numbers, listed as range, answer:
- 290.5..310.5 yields 3.84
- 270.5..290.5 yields 3.89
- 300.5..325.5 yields 3.83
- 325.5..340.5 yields 3.69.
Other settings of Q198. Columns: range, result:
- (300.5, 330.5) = 3.87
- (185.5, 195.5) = 3.29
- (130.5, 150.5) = 3.69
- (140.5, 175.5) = 3.58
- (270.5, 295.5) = 3.94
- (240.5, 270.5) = 3.65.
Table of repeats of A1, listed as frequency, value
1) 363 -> 3.66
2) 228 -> 3.31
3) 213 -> 3.19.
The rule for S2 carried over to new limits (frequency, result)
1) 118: 3.72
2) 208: 2.29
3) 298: 3.8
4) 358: 3.63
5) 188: 3.29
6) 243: 2.2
